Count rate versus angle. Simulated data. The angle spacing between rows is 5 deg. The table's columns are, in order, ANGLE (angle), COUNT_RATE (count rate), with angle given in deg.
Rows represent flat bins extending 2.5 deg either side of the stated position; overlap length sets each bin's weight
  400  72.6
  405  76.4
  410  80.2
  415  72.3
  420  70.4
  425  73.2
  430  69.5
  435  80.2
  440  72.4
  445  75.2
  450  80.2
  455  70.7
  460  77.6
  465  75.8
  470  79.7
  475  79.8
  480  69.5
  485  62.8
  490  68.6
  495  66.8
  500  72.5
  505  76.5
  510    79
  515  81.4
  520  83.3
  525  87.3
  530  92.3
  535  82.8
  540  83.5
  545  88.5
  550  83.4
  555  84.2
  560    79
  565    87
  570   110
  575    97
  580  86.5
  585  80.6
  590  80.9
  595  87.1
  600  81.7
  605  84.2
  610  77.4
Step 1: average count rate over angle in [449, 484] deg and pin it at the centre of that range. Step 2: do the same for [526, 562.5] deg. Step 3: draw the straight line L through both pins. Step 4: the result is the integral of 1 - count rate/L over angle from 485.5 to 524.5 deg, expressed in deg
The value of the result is 2.3 deg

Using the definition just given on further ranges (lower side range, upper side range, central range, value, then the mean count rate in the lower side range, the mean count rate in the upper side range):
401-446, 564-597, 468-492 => 2.4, 74.3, 90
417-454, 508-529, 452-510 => 4.5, 74.3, 83.5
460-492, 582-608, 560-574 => -2.5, 73.1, 82.9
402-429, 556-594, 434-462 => 0.5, 74.2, 88.5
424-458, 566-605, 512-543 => -0.8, 74.6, 88.7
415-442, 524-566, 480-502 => 3.3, 73.1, 85.2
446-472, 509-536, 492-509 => 2.0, 76.7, 84.7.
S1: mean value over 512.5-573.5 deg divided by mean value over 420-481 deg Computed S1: 1.2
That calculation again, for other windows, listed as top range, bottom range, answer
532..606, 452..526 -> 1.15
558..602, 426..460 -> 1.17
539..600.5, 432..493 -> 1.17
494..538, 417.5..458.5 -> 1.09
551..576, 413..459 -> 1.23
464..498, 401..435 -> 0.97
